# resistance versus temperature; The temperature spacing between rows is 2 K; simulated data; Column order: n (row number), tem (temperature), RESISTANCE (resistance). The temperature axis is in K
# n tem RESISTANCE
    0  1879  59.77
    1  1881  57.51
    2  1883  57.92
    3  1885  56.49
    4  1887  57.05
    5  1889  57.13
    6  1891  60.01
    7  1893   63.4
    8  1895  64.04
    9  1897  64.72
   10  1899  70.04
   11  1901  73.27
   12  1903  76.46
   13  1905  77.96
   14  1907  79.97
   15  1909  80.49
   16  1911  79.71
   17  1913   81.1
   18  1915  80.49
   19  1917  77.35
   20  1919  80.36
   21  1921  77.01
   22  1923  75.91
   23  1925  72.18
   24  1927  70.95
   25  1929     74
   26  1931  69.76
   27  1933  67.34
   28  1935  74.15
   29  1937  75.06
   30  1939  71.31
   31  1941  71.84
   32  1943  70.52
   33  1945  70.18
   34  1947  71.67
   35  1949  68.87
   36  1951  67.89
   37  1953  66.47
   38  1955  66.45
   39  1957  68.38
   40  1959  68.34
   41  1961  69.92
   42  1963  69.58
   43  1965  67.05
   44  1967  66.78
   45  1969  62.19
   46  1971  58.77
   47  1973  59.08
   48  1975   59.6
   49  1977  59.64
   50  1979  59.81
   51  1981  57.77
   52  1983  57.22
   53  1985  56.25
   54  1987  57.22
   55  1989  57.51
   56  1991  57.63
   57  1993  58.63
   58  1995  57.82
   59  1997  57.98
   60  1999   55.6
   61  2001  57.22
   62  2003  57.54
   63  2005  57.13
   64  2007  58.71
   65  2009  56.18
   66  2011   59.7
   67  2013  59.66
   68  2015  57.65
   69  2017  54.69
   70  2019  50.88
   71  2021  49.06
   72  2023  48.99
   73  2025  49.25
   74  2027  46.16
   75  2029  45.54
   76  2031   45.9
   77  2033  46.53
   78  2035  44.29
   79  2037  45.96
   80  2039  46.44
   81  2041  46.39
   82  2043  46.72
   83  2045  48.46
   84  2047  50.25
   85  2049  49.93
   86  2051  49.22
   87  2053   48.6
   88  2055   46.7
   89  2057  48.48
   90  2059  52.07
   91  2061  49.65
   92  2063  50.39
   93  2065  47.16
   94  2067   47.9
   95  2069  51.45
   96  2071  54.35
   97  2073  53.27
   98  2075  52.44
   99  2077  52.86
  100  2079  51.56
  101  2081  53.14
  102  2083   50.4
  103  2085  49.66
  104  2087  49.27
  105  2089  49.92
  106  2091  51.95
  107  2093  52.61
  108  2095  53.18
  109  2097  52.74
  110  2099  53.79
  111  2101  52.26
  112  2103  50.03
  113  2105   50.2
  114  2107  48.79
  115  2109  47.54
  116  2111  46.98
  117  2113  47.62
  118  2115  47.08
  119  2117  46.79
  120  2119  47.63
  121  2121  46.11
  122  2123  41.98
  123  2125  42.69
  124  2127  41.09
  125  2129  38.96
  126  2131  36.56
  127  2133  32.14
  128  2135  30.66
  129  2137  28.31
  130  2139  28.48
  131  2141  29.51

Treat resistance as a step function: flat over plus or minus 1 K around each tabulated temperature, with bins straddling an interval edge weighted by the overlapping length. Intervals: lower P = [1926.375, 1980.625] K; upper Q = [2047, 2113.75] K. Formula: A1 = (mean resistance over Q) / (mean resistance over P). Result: 0.75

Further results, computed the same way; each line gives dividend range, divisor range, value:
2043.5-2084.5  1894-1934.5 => 0.67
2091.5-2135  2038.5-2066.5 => 0.95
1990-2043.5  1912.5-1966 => 0.73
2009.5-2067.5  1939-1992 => 0.77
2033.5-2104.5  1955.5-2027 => 0.85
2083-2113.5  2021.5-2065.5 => 1.05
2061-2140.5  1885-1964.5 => 0.66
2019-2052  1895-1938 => 0.63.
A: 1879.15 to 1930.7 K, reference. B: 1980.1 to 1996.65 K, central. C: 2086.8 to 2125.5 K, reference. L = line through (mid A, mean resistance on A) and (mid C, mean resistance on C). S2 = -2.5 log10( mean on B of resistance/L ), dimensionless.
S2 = 0.07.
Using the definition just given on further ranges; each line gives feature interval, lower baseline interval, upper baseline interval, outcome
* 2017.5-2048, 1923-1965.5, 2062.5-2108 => 0.223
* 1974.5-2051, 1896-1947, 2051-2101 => 0.139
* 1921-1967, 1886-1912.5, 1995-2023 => -0.100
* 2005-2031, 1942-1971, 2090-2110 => 0.151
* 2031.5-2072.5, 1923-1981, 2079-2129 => 0.138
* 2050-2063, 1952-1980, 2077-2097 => 0.115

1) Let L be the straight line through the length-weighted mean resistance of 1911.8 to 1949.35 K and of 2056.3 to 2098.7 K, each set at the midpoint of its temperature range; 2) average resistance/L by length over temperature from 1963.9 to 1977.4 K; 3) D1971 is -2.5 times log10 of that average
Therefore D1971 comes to 0.09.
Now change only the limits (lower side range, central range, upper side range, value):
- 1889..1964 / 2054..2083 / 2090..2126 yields 0.06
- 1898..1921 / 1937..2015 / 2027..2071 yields 0.02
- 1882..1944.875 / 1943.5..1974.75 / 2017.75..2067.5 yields -0.06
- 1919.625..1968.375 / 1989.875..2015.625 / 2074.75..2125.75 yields 0.09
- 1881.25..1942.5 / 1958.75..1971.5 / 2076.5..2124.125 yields -0.02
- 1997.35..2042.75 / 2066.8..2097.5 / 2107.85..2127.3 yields -0.08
